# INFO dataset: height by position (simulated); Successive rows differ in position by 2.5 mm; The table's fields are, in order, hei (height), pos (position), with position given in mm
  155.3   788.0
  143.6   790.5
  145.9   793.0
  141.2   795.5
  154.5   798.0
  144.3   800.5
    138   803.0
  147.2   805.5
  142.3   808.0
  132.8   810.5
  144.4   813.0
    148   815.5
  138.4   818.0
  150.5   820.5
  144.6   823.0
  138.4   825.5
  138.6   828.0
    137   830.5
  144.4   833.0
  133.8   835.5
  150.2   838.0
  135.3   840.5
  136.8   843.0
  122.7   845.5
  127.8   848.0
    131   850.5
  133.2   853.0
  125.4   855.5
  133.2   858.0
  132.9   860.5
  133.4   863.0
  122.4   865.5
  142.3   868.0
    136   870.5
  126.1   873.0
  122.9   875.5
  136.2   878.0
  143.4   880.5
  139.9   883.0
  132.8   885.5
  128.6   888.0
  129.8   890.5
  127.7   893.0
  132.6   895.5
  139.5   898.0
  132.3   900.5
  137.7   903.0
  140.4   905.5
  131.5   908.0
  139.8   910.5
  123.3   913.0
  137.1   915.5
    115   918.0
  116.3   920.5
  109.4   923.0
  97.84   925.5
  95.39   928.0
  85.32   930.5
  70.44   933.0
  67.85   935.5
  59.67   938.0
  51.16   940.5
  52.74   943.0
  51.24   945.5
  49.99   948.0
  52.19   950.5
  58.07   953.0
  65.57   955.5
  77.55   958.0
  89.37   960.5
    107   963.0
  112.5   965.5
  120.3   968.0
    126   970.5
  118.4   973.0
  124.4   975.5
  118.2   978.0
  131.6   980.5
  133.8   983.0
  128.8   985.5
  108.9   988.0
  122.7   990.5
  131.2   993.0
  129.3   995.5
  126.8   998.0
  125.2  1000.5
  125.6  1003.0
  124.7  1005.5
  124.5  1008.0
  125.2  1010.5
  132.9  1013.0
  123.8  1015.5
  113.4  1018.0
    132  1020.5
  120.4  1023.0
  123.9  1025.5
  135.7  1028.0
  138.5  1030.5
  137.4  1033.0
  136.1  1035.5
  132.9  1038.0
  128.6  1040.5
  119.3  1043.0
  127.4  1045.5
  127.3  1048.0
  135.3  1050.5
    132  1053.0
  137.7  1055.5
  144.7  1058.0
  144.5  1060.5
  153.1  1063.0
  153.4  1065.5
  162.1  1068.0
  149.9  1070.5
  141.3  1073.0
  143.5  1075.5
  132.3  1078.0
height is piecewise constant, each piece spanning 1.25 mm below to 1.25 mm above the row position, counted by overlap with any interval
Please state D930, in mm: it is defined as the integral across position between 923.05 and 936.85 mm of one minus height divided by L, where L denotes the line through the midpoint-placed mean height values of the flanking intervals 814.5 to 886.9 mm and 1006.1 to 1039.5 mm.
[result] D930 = 4.91 mm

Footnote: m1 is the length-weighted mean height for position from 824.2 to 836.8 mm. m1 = 139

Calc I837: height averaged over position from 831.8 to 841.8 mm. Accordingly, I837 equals 141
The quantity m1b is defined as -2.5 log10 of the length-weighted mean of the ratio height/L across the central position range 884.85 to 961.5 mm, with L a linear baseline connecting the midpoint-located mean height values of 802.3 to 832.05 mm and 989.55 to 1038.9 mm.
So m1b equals 0.33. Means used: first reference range 142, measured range 99.7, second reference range 128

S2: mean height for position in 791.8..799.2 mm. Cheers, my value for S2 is 147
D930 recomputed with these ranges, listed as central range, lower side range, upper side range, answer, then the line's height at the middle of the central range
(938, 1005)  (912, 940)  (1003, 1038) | 7.3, 112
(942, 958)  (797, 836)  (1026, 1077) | 9.5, 140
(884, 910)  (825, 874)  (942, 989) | -3.3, 119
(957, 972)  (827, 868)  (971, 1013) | 2.4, 127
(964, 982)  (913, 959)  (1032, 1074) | -4.2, 98.5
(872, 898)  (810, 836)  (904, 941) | -3.2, 118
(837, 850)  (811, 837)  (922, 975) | -0.2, 132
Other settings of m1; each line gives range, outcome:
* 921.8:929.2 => 101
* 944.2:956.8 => 55.5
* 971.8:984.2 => 125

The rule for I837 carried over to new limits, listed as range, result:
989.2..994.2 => 127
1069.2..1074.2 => 146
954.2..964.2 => 84.6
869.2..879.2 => 130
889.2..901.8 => 132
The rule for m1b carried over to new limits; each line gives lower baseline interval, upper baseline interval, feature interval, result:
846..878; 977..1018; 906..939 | 0.22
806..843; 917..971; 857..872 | -0.10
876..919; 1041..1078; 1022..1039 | 0.05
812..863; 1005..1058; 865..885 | 0.01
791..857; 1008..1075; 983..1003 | 0.09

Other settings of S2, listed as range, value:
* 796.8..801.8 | 149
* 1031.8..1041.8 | 134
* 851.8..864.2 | 132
